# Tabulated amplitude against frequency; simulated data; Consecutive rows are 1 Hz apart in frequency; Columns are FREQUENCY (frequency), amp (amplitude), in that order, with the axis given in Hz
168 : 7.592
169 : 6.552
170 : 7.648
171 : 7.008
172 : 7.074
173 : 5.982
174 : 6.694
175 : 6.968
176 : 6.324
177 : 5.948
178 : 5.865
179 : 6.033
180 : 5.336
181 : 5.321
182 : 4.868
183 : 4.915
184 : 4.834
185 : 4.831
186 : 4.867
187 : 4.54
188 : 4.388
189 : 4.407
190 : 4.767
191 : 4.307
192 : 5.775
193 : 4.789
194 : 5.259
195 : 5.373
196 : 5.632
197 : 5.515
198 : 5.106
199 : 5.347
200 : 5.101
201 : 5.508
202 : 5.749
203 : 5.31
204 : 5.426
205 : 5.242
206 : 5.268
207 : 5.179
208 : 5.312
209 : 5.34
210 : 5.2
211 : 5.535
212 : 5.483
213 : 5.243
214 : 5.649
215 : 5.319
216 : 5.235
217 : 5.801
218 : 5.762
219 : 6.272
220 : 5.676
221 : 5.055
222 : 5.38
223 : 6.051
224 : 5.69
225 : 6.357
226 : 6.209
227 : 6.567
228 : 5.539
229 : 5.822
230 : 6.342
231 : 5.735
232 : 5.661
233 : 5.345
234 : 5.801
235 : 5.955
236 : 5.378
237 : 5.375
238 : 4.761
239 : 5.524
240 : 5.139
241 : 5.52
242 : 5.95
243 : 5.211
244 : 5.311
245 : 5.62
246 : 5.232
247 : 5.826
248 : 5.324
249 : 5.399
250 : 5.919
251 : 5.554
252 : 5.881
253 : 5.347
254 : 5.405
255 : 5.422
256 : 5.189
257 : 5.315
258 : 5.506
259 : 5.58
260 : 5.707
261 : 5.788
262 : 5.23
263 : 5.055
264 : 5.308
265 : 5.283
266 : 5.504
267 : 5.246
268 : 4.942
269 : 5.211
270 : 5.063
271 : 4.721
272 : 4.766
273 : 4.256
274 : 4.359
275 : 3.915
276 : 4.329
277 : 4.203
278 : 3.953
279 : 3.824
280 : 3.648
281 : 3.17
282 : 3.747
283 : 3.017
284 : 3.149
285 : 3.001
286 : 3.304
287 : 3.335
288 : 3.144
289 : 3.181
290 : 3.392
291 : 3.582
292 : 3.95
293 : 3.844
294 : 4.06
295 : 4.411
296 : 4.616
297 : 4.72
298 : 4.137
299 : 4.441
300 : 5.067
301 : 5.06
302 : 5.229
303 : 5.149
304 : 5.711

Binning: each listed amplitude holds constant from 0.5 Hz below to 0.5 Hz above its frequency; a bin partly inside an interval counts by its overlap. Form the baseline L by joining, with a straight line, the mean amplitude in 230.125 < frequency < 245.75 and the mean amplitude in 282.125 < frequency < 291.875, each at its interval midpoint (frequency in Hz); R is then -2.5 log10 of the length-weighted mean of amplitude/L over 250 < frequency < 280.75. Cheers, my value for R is -0.17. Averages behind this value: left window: 5.5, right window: 3.28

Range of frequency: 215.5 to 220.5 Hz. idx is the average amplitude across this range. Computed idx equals 5.75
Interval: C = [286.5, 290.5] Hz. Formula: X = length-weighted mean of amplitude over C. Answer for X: 3.26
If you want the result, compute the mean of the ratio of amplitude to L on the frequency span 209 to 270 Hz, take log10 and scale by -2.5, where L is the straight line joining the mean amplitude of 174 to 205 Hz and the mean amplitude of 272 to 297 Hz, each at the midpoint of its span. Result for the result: -0.23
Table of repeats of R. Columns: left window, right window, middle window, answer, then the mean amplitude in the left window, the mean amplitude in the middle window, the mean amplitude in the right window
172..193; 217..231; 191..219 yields 0.05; 5.38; 5.38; 5.89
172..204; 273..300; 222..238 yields -0.23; 5.37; 5.81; 3.82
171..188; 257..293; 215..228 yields -0.15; 5.65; 5.81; 4.33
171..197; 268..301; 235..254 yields -0.19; 5.44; 5.47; 4.02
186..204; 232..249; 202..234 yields -0.07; 5.11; 5.62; 5.46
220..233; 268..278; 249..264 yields -0.10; 5.84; 5.48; 4.53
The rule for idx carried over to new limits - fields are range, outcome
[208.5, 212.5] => 5.39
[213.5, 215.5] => 5.48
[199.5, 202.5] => 5.45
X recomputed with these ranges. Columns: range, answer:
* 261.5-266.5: 5.28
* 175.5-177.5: 6.14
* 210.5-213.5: 5.42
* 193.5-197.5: 5.44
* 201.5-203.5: 5.53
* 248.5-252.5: 5.69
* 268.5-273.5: 4.8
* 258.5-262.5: 5.58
